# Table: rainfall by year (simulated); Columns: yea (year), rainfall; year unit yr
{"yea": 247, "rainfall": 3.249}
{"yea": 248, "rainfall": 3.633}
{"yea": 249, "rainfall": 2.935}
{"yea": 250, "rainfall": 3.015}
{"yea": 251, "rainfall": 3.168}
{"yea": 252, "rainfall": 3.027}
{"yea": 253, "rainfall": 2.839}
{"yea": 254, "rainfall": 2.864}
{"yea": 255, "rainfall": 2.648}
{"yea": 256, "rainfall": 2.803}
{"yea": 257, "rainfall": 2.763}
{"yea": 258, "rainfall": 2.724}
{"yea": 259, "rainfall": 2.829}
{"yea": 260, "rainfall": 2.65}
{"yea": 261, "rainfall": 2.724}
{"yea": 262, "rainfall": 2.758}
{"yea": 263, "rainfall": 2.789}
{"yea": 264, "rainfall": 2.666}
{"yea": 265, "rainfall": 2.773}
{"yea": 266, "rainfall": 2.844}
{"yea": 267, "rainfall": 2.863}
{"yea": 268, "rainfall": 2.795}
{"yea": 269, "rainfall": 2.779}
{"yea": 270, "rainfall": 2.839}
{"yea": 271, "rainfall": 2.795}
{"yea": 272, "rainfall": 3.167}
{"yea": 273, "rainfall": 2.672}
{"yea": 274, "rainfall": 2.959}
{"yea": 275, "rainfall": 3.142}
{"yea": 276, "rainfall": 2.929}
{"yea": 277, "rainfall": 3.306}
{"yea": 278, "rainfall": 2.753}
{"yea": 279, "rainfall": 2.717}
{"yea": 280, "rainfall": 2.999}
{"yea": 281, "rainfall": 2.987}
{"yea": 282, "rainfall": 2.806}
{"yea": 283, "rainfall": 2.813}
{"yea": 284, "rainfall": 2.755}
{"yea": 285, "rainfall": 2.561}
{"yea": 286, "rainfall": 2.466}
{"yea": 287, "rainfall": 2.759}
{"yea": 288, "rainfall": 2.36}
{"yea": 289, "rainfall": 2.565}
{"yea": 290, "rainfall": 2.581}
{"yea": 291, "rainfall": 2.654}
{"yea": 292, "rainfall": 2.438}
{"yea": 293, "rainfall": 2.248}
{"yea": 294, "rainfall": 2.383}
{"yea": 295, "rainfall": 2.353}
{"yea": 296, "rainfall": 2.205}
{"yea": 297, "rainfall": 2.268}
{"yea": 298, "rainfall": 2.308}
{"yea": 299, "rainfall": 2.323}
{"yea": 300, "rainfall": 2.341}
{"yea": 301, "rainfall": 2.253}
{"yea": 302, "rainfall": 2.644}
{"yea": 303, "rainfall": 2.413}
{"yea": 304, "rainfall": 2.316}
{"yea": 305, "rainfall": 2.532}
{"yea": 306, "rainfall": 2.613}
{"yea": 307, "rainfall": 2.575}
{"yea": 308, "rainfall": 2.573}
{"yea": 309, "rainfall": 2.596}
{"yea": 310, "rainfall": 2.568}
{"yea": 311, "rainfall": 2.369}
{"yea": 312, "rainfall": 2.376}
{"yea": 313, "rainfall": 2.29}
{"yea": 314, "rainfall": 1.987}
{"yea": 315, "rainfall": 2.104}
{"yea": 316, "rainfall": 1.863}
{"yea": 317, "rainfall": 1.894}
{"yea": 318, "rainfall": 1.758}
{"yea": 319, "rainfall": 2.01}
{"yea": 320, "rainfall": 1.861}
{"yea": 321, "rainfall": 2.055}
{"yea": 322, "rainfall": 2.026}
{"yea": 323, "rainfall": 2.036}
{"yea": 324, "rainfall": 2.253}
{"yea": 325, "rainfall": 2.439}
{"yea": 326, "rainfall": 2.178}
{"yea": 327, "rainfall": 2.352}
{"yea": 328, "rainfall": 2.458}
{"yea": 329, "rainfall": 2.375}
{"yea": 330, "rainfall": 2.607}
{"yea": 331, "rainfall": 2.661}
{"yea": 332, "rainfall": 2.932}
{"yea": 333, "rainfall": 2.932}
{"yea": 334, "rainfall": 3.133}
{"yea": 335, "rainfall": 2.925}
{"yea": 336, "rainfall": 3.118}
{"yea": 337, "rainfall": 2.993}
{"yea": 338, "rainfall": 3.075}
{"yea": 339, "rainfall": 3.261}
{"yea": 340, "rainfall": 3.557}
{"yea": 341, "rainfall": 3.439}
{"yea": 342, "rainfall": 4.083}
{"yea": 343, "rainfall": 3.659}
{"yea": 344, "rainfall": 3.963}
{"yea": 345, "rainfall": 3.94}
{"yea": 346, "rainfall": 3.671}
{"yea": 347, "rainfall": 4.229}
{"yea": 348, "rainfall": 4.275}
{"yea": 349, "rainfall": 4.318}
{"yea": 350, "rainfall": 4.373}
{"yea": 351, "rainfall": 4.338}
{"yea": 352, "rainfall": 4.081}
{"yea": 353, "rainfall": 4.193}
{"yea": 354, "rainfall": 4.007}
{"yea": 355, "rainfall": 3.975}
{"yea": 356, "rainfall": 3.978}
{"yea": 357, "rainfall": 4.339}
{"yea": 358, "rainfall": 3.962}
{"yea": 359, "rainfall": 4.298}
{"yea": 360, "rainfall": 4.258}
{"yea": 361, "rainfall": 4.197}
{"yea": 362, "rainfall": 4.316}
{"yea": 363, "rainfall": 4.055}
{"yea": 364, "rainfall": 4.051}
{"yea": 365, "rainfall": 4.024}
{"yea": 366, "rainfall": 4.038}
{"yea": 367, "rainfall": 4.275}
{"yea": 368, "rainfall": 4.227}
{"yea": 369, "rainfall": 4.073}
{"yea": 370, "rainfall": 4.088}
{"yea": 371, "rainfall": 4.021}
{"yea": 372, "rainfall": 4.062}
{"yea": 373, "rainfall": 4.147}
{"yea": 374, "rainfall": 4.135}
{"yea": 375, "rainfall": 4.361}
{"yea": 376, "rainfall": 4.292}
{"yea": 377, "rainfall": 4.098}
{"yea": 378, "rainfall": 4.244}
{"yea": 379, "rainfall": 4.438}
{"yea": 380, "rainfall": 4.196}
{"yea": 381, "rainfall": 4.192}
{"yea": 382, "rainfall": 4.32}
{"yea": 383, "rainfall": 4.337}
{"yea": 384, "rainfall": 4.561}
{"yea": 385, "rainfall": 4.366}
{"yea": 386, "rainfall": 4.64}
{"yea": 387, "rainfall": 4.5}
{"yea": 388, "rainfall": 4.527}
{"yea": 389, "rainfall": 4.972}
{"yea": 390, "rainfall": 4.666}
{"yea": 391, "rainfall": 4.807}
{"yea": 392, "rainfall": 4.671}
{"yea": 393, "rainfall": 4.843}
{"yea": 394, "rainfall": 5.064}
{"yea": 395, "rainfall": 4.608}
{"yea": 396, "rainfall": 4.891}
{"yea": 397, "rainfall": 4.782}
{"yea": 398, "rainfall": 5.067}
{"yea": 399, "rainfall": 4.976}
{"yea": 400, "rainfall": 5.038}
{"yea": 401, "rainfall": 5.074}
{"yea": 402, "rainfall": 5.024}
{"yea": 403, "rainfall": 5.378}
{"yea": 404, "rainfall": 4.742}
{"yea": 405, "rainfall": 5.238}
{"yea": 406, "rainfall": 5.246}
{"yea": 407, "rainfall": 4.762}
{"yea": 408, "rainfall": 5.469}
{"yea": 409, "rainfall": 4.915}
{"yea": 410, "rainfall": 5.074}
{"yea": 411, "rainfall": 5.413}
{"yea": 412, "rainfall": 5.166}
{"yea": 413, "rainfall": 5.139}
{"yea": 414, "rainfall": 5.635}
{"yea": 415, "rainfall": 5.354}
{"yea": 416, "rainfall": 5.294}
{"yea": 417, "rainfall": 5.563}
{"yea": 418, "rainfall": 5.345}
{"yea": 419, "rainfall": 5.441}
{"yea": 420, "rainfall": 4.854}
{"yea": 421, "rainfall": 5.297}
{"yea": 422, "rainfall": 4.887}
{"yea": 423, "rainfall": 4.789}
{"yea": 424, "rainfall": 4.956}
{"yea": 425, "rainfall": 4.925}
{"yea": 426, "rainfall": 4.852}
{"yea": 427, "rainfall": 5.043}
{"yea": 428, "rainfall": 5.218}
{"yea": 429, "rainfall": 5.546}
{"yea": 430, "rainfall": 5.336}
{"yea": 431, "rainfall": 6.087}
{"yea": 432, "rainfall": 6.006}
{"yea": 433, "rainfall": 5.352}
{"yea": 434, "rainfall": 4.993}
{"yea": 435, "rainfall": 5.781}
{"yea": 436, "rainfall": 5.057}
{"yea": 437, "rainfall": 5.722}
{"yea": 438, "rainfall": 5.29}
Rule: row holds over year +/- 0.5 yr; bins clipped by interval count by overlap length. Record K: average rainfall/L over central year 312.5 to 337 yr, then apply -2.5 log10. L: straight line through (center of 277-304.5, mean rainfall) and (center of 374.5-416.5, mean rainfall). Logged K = 0.36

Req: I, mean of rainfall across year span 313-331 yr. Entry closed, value 2.15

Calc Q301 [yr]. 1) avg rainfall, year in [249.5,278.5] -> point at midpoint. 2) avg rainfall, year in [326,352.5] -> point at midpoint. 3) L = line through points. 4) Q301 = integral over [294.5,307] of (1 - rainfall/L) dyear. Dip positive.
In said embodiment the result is 2.93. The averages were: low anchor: 2.86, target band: 2.39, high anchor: 3.39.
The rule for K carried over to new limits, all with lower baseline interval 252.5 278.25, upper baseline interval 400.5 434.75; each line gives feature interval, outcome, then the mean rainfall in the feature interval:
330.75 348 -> 0.17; 3.42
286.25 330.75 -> 0.44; 2.32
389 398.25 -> 0.00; 4.82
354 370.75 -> 0.06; 4.13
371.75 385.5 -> 0.08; 4.27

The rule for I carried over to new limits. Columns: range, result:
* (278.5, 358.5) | 2.85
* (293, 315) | 2.38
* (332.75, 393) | 4.08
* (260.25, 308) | 2.65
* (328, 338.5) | 2.86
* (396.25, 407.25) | 5.03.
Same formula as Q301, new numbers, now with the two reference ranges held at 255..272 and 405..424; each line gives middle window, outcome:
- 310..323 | 5.58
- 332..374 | 3.27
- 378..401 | 0.68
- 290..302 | 3.40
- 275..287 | 0.87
